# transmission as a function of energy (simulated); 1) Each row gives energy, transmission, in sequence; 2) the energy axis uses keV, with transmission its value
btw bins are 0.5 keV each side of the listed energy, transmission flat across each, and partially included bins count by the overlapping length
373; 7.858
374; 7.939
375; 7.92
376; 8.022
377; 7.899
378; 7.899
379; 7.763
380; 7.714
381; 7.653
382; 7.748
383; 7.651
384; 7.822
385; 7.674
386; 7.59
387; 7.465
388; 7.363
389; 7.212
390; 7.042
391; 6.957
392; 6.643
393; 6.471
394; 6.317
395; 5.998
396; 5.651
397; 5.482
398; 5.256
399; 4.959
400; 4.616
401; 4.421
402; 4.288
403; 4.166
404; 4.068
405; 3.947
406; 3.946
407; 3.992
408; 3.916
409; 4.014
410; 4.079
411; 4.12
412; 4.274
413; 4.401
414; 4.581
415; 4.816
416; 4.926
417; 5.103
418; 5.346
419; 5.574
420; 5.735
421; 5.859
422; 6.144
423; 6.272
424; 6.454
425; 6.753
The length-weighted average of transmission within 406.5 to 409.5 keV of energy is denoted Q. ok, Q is 3.97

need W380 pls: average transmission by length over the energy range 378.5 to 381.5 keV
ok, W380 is 7.71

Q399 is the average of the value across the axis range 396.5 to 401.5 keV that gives 4.95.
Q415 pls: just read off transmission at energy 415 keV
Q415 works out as 4.816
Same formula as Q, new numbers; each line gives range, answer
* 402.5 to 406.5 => 4.03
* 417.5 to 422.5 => 5.73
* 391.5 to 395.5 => 6.36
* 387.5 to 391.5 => 7.14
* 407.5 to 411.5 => 4.03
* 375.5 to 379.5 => 7.9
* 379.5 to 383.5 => 7.69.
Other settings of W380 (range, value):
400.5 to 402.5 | 4.35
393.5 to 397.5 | 5.86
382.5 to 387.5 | 7.64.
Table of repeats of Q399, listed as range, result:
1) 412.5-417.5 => 4.77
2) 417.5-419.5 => 5.46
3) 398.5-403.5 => 4.49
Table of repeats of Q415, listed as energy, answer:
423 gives 6.272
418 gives 5.346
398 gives 5.256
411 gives 4.12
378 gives 7.899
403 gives 4.166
